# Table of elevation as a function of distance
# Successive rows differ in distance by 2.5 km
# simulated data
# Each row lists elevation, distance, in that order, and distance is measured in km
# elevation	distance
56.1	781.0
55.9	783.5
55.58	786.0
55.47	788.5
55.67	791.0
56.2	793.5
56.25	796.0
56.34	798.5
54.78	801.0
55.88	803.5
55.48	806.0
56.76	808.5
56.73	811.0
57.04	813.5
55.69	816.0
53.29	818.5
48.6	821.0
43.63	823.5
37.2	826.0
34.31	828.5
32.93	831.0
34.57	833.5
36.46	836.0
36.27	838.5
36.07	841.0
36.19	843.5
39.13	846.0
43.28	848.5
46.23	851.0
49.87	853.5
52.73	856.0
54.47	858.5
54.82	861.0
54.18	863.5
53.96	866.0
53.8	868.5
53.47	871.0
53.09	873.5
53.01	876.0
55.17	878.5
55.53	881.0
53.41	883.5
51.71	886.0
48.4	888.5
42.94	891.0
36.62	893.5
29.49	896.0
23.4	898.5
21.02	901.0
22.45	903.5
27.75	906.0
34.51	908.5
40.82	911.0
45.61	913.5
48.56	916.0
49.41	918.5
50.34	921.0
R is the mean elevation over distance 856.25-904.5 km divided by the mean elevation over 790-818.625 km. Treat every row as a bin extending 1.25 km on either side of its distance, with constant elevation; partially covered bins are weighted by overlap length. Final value 0.82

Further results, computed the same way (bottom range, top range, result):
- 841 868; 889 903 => 0.65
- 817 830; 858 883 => 1.25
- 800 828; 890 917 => 0.65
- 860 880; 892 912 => 0.55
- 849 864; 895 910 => 0.52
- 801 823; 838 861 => 0.82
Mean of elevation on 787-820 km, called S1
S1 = 55.8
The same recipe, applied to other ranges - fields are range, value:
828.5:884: 46.8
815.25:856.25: 41.7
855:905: 46.1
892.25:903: 27.3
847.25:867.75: 51.3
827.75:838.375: 34.8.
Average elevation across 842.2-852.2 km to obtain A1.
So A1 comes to 41.2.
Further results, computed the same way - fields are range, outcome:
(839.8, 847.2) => 37.1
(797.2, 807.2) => 55.6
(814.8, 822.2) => 52.5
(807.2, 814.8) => 56.8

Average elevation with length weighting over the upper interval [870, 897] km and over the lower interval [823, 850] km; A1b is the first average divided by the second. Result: 1.31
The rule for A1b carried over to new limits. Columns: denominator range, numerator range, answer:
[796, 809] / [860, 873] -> 0.97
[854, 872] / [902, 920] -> 0.71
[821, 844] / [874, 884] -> 1.46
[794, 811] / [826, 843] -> 0.63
